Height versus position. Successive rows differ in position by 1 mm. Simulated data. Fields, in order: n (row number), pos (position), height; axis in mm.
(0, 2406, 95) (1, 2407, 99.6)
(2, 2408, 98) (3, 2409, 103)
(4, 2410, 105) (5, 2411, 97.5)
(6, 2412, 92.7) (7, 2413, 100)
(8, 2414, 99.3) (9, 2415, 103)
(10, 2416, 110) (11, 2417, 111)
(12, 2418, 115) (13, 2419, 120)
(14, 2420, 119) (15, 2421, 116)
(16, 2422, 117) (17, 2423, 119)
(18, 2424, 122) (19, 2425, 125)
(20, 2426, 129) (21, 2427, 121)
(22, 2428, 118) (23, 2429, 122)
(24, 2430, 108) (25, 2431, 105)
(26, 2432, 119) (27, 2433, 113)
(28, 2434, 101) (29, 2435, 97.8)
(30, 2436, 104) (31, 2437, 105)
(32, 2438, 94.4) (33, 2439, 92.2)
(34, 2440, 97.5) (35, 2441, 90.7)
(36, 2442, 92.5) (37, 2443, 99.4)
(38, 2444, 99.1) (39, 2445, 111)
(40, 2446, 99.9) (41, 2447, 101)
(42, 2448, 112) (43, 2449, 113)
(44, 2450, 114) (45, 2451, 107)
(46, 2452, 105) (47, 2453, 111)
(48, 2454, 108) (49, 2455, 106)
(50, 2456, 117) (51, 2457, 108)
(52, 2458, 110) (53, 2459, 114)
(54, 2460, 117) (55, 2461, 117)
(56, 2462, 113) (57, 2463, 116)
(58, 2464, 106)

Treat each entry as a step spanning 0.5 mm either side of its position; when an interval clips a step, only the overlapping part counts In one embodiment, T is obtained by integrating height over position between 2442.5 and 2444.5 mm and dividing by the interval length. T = 99.2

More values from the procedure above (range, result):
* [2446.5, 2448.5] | 106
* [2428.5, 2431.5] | 112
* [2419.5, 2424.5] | 119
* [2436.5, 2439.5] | 97.2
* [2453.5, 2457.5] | 110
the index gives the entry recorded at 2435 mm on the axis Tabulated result 97.8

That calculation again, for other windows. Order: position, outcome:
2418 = 115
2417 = 111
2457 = 108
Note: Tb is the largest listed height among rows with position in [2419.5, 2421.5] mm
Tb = 119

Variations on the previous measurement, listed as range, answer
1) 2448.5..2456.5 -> 117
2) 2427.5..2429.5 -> 122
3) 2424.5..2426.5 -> 129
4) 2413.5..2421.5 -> 120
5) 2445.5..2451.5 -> 114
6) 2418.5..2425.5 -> 125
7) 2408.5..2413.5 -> 105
